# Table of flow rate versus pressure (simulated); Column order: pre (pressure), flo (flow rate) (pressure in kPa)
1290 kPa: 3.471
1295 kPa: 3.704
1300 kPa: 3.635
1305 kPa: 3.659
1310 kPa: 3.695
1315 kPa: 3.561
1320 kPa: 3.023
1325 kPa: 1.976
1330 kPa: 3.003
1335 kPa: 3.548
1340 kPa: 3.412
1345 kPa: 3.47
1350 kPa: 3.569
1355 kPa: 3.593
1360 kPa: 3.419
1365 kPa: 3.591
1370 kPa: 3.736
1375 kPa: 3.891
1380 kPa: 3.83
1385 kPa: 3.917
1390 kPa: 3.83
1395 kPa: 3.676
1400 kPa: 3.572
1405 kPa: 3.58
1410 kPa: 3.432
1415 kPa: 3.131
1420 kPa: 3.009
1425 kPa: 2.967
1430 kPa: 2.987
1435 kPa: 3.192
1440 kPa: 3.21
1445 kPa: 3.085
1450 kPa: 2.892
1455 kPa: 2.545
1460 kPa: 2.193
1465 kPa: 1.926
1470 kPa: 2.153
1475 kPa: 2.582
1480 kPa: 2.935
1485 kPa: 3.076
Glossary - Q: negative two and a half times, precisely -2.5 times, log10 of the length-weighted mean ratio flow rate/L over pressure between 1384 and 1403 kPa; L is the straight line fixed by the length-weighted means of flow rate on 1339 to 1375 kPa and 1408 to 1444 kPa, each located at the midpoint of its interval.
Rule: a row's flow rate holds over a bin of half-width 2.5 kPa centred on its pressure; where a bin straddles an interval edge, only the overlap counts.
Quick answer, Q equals -0.121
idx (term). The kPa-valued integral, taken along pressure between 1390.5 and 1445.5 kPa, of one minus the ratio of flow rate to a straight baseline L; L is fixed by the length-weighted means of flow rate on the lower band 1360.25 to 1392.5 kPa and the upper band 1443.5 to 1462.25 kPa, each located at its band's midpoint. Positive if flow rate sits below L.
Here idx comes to -2.1 kPa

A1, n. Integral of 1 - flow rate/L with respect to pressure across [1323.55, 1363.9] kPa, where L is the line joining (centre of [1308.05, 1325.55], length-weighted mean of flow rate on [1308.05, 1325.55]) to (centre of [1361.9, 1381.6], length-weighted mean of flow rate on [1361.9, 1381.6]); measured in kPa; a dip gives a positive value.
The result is 1.9 kPa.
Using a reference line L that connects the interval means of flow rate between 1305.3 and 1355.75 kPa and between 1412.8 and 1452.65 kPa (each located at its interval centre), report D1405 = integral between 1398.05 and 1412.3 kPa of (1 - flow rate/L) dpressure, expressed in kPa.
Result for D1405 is -1.86 kPa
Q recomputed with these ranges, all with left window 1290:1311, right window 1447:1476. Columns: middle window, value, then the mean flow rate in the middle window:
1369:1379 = -0.24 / 3.83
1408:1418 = -0.18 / 3.26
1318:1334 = 0.25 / 2.74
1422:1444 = -0.18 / 3.09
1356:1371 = -0.13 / 3.57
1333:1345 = -0.04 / 3.48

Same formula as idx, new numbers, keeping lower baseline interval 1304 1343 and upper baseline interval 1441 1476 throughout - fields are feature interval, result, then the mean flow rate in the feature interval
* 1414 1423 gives -1.1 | 3.05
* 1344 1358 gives -2.1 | 3.55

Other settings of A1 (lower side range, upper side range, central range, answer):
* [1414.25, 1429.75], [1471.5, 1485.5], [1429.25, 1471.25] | 3.1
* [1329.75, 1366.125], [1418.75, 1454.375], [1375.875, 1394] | -3.1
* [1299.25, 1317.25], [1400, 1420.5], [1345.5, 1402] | -3.8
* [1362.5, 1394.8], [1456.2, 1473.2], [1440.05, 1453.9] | -2.8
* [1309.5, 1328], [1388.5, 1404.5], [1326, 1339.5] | -0.1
